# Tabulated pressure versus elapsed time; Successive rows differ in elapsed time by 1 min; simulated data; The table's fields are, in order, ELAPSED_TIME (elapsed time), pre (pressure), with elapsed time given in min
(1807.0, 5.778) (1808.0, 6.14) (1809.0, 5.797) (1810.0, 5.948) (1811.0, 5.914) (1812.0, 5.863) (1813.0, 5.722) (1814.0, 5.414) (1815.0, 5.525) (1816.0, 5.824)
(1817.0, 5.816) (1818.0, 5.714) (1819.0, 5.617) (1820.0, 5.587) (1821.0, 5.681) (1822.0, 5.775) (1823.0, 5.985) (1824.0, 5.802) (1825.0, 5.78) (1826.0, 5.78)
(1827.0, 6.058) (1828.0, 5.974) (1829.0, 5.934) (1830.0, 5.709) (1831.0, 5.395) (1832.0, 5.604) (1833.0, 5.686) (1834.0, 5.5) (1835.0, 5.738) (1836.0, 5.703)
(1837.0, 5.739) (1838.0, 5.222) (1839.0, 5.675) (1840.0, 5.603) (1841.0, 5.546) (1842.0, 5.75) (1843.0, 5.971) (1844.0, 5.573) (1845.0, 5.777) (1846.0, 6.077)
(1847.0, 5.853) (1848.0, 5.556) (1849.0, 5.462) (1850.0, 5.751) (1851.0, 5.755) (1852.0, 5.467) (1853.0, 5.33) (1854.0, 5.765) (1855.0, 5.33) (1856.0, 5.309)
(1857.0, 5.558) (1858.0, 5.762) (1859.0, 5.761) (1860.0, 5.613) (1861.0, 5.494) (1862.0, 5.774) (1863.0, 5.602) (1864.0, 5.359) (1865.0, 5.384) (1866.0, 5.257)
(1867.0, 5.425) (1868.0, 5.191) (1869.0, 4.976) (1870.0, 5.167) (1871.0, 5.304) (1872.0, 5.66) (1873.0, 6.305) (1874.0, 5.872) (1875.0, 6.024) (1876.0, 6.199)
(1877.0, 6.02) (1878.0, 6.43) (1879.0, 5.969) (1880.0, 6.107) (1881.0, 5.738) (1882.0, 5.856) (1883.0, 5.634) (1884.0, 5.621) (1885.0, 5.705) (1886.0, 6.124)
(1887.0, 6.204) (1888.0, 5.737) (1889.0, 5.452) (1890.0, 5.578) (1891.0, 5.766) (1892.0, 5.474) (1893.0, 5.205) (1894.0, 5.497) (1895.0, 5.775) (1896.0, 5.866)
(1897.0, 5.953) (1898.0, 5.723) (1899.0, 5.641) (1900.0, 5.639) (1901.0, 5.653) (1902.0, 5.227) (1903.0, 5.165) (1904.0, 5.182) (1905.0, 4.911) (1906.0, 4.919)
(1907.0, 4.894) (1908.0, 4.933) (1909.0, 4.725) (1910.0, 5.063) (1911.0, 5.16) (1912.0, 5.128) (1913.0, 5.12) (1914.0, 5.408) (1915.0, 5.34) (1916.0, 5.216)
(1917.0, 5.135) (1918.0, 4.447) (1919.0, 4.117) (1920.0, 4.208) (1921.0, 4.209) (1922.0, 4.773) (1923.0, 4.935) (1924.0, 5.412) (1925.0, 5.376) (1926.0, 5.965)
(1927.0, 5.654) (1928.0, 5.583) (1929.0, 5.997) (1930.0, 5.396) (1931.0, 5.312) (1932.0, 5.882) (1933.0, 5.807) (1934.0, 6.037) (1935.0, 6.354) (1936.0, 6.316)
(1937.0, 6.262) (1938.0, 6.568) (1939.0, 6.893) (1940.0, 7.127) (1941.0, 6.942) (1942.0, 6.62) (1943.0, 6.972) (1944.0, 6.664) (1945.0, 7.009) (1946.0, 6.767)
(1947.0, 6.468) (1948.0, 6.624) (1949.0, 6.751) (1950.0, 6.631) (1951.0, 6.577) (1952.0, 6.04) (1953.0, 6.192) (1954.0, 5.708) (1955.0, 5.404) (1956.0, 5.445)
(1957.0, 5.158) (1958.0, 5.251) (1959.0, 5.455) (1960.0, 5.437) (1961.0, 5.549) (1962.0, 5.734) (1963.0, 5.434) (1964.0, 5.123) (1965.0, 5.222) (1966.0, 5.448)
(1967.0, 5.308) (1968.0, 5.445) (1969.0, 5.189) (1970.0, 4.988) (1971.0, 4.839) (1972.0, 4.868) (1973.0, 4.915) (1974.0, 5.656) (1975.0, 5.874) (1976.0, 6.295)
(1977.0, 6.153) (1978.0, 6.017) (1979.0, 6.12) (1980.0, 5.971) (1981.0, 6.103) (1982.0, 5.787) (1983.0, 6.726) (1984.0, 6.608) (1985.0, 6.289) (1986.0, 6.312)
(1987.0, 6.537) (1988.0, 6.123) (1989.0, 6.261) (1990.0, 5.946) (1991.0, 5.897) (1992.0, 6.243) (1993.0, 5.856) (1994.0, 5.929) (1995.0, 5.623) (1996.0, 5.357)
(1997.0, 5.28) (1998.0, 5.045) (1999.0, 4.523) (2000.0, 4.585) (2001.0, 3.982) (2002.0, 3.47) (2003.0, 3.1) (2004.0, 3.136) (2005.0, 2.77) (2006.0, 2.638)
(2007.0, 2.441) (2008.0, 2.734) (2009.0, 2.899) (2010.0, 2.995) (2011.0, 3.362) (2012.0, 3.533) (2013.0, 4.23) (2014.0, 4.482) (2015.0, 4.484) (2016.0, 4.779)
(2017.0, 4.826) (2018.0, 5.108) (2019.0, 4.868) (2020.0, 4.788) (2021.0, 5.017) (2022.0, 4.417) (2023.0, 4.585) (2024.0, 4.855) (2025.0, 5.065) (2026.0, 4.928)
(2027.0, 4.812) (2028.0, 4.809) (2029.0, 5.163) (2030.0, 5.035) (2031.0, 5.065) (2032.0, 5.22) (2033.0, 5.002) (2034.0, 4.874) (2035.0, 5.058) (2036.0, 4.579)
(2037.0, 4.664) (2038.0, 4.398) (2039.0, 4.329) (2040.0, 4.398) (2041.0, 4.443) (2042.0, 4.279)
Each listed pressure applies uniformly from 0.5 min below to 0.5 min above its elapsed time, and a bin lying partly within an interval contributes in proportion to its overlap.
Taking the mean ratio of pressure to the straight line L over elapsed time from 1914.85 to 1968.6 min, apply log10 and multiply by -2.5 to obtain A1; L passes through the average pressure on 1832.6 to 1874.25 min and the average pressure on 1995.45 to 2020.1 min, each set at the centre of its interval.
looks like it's -0.235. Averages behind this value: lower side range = 5.58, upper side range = 3.97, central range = 5.77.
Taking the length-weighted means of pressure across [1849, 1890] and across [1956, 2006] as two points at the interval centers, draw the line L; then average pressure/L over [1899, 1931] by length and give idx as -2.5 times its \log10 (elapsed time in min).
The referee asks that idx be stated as 0.08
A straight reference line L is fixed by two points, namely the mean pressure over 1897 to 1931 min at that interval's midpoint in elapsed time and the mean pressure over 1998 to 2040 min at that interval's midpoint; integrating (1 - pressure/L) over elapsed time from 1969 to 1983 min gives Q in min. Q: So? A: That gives -3.1 min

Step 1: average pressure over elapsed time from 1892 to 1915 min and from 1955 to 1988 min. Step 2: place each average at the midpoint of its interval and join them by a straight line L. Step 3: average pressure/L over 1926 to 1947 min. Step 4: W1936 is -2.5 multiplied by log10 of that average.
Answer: -0.15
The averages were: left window 5.31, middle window 6.3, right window 5.67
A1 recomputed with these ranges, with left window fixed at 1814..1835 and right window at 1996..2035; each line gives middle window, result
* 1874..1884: -0.12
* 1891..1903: -0.08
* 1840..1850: -0.03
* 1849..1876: -0.02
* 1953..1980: -0.17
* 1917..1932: -0.03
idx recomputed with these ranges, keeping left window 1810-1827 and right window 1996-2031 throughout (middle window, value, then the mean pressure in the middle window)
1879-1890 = -0.11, 5.81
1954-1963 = -0.17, 5.44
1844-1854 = -0.03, 5.67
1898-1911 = -0.02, 5.18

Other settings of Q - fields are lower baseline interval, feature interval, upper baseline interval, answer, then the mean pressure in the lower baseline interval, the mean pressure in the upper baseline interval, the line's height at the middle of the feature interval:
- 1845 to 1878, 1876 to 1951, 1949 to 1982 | -1.1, 5.62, 5.63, 5.63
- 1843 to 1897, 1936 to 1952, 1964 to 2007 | -3.7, 5.67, 5.31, 5.44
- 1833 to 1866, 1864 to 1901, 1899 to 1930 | -2.3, 5.61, 5.13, 5.37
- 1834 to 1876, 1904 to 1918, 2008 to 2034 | 0.5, 5.6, 4.54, 5.25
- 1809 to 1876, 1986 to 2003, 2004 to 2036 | -3.2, 5.66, 4.33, 4.52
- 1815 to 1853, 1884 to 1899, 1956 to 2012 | -0.6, 5.71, 5.12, 5.48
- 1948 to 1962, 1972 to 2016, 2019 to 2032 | 3.0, 5.84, 4.89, 5.32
